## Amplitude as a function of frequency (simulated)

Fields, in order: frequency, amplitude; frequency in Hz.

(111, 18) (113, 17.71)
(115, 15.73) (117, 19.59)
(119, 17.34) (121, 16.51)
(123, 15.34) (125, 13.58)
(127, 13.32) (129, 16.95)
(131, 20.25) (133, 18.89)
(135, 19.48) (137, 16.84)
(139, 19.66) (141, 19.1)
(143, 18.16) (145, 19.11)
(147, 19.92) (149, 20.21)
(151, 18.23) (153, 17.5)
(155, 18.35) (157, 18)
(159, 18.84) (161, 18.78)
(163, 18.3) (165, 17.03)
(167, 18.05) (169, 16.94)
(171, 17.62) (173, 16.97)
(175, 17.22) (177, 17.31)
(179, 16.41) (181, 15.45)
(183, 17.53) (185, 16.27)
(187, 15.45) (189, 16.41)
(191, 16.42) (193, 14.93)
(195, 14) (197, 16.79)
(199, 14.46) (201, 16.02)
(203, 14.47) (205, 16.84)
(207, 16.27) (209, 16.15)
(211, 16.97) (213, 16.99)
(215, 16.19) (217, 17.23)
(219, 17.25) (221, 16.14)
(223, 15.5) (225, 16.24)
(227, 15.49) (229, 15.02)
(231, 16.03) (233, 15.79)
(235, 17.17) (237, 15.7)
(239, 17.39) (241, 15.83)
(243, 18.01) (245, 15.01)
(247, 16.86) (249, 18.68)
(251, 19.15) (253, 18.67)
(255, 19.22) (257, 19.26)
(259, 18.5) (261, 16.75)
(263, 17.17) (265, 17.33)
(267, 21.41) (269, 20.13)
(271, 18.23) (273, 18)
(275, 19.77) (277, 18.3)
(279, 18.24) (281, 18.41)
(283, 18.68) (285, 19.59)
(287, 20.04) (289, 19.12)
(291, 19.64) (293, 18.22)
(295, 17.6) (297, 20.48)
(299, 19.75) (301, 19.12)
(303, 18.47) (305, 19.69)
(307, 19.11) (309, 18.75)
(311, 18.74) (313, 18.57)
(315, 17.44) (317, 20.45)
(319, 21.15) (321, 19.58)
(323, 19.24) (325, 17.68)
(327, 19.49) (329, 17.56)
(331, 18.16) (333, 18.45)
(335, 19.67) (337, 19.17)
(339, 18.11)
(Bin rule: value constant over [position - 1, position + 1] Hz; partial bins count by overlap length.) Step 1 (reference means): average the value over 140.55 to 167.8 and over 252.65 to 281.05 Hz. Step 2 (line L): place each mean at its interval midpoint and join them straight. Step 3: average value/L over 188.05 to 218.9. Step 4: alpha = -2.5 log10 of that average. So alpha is 0.16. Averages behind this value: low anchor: 18.5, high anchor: 18.6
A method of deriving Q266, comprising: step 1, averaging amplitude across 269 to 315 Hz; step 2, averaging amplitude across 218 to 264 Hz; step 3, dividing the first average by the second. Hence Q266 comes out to 1.1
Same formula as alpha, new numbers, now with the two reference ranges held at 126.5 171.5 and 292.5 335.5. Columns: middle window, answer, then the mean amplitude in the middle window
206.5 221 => 0.12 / 16.7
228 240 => 0.15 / 16.2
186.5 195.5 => 0.19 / 15.5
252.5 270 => 0.00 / 18.7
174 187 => 0.11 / 16.6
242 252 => 0.07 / 17.5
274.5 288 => -0.01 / 19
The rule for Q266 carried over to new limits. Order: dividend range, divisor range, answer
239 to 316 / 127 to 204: 1.07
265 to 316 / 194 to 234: 1.19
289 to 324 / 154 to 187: 1.10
